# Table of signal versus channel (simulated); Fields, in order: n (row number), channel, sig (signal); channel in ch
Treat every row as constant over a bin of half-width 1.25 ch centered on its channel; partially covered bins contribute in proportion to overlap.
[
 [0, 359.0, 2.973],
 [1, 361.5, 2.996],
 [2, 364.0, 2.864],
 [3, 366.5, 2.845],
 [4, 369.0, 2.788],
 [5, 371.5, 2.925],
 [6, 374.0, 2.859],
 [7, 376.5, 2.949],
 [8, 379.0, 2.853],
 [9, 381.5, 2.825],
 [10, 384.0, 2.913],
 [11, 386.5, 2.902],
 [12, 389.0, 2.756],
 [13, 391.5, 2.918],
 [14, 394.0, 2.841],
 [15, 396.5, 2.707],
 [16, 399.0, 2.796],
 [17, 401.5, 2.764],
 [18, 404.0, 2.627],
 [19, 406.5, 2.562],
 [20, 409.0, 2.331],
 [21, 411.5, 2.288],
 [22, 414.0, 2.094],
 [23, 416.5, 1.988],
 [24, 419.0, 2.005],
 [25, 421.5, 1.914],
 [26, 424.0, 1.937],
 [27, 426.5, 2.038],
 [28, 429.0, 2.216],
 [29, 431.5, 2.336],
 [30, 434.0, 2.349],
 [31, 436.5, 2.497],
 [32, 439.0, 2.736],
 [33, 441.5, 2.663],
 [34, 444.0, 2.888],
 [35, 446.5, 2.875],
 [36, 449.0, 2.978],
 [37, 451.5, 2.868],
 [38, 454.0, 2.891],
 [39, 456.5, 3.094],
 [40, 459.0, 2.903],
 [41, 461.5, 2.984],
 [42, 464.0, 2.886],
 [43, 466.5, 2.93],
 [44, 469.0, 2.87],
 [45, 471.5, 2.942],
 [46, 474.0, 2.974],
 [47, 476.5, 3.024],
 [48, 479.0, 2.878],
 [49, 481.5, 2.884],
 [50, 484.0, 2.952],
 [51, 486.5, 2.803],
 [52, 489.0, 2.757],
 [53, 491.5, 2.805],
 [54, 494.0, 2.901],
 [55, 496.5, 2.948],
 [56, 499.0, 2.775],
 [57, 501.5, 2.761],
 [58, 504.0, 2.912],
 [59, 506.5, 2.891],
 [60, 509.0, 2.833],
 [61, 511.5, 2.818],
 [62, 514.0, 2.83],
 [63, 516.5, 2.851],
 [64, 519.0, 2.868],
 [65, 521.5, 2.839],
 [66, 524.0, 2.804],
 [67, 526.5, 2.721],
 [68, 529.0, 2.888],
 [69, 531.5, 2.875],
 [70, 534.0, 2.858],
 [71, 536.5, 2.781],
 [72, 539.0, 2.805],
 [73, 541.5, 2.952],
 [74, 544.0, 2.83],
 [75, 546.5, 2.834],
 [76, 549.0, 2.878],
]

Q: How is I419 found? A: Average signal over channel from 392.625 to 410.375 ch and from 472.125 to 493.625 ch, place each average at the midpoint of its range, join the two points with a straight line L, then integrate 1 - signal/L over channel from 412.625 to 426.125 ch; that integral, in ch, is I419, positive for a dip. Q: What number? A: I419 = 3.57 ch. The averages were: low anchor 2.66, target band 1.99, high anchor 2.89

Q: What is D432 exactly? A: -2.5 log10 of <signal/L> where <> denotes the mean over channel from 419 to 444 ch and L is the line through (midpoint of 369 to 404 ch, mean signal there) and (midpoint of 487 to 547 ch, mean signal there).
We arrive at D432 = 0.22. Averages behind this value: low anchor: 2.84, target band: 2.31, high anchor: 2.84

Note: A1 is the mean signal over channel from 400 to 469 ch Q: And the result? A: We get 2.55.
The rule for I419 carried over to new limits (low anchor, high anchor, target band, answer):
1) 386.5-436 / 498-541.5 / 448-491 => -4.6 ch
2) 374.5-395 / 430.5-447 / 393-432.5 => 5.8 ch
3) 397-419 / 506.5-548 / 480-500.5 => -1.1 ch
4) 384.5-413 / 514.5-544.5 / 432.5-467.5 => -1.0 ch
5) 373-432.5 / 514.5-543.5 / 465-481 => -1.4 ch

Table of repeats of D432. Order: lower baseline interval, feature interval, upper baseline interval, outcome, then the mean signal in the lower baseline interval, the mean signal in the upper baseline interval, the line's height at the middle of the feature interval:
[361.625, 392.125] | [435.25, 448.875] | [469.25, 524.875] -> 0.04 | 2.87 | 2.87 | 2.87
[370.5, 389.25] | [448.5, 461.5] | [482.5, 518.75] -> -0.03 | 2.88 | 2.85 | 2.86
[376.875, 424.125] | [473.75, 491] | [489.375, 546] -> -0.05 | 2.55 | 2.84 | 2.75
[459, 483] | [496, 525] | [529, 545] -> 0.02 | 2.93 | 2.85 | 2.88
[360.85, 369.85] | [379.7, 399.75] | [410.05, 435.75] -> -0.11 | 2.87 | 2.13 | 2.55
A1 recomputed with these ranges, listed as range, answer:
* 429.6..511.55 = 2.83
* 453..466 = 2.95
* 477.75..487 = 2.89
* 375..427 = 2.53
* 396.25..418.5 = 2.44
